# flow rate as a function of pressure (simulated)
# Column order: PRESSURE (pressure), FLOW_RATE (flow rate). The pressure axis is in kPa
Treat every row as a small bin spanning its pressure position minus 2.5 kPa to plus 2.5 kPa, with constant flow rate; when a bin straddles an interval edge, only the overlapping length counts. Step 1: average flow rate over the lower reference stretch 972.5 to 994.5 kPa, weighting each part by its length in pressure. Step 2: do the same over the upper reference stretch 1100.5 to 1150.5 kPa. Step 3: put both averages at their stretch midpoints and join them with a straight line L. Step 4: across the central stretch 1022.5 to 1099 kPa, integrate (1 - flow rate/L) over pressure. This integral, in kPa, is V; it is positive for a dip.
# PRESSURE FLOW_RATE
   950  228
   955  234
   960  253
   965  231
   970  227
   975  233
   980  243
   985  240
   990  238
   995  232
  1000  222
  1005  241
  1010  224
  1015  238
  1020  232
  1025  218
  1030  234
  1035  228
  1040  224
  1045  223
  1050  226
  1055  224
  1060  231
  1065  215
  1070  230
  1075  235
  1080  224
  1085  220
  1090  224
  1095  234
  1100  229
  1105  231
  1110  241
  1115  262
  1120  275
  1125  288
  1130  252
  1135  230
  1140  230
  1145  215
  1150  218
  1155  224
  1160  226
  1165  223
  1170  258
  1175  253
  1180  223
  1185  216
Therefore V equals 4.91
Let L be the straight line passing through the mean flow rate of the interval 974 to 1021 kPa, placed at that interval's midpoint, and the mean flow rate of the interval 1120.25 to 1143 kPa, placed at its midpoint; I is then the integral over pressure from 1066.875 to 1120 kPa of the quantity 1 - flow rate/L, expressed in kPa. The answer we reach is 2.60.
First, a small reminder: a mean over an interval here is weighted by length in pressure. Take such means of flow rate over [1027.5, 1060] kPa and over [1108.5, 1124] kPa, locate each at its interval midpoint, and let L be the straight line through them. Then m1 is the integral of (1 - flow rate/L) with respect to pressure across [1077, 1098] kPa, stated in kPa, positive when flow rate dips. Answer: 1.9 kPa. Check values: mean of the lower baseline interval 227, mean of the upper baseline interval 263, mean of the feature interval 226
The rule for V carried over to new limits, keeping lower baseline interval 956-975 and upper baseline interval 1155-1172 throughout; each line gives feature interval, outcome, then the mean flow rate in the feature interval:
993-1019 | 0.5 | 231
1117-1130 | -2.3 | 275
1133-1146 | 0.4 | 226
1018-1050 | 1.2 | 226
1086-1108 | 0.5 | 229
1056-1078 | 0.7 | 227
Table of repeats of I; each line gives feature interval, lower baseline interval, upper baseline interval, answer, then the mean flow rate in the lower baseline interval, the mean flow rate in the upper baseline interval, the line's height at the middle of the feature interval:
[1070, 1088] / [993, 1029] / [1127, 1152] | 0.3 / 230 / 230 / 230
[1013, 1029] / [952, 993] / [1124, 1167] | 0.4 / 237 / 232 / 236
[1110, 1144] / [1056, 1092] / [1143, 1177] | -3.6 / 226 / 231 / 229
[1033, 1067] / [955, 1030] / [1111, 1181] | 1.7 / 234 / 242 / 237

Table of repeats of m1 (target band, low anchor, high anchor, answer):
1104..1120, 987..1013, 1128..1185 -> -1.3 kPa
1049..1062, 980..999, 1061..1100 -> 0.1 kPa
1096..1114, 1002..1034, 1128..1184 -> -0.4 kPa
